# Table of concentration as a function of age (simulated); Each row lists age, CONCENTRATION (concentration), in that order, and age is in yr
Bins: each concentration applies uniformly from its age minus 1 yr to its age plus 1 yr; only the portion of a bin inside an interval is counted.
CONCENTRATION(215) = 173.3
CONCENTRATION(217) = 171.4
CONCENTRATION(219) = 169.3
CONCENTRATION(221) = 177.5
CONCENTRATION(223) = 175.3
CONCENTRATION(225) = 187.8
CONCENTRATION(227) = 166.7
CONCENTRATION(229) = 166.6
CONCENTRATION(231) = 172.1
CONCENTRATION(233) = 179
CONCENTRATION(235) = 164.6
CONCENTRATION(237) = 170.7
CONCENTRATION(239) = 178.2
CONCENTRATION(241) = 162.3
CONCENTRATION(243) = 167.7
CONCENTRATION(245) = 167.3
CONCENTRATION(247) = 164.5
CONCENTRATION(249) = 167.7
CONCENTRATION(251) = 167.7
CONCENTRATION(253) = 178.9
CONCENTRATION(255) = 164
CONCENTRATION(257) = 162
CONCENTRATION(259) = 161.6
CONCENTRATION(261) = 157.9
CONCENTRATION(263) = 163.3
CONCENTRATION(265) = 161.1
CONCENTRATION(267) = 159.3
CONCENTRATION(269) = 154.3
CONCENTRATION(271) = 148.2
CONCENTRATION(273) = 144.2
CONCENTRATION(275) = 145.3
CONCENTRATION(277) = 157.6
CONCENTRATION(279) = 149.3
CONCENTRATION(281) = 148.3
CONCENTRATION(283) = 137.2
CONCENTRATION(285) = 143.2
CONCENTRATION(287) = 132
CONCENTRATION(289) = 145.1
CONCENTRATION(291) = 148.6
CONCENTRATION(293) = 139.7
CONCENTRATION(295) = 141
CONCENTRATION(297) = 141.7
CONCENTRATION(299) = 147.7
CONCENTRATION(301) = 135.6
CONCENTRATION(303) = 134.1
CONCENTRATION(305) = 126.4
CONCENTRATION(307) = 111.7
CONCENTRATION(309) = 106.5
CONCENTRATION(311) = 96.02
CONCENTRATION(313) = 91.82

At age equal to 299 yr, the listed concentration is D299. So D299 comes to 147.7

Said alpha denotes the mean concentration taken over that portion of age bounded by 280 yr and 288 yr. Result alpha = 140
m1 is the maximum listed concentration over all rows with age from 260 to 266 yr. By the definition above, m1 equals 163.3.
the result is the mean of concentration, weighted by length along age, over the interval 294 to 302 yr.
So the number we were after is 142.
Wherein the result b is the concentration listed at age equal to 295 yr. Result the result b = 141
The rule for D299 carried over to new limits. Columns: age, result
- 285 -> 143.2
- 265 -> 161.1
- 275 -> 145.3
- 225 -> 187.8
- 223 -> 175.3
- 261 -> 157.9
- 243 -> 167.7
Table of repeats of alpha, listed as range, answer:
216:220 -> 170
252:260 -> 167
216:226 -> 176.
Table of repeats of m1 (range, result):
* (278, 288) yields 149.3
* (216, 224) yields 177.5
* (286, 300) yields 148.6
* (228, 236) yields 179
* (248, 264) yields 178.9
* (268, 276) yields 154.3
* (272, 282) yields 157.6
